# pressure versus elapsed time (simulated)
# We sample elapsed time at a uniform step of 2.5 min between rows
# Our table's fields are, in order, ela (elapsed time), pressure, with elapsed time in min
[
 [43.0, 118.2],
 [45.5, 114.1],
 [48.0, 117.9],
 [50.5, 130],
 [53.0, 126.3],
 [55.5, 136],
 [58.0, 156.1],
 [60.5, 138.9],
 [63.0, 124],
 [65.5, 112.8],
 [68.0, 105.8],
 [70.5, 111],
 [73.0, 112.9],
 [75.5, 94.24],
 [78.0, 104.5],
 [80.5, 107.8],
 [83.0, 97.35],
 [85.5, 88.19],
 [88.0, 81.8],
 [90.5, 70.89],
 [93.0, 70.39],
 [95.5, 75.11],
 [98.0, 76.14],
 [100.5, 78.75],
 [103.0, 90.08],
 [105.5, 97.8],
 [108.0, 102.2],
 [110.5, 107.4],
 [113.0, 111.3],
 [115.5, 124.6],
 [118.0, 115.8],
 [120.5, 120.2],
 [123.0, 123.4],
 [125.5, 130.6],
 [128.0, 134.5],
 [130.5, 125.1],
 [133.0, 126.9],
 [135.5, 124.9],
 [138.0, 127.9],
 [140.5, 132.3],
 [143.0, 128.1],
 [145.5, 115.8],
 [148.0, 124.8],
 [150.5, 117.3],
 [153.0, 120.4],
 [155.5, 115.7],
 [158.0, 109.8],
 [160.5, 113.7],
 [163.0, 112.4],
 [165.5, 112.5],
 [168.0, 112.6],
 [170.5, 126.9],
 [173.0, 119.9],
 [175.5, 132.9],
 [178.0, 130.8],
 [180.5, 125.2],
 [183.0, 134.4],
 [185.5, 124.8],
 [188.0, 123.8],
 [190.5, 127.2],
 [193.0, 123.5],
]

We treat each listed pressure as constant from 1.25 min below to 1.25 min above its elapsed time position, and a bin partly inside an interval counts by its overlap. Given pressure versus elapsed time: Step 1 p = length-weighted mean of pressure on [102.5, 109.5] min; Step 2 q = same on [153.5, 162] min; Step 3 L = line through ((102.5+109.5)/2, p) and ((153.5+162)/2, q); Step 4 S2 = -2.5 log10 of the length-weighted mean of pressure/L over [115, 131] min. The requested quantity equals -0.209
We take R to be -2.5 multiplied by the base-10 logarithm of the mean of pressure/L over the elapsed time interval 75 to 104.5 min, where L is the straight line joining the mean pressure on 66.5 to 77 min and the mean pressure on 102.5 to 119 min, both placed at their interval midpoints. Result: 0.23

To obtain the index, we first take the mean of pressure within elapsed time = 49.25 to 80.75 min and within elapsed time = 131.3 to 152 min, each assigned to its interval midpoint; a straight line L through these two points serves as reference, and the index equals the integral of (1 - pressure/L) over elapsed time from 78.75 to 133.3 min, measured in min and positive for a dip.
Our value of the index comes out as 9.19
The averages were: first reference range 120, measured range 102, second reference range 125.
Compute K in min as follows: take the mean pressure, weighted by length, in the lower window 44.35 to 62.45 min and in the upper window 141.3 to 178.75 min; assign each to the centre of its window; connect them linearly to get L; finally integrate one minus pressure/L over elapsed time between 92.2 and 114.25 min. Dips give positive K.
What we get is 6.2 min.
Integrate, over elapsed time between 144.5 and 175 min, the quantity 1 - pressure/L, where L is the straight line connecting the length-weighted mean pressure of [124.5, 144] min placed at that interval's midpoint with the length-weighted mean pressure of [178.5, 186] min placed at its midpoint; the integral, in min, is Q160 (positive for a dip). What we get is 2.7 min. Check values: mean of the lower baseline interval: 129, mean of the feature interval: 117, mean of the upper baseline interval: 129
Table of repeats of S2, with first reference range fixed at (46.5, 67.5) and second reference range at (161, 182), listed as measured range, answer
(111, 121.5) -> 0.07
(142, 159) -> 0.04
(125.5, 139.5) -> -0.03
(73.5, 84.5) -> 0.25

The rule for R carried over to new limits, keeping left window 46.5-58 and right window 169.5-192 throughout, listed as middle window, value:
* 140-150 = 0.035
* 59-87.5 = 0.195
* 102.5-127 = 0.140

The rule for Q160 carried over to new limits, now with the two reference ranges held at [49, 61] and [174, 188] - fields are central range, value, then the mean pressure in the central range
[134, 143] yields 0.2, 128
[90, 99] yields 4.1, 73.2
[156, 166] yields 1.4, 112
